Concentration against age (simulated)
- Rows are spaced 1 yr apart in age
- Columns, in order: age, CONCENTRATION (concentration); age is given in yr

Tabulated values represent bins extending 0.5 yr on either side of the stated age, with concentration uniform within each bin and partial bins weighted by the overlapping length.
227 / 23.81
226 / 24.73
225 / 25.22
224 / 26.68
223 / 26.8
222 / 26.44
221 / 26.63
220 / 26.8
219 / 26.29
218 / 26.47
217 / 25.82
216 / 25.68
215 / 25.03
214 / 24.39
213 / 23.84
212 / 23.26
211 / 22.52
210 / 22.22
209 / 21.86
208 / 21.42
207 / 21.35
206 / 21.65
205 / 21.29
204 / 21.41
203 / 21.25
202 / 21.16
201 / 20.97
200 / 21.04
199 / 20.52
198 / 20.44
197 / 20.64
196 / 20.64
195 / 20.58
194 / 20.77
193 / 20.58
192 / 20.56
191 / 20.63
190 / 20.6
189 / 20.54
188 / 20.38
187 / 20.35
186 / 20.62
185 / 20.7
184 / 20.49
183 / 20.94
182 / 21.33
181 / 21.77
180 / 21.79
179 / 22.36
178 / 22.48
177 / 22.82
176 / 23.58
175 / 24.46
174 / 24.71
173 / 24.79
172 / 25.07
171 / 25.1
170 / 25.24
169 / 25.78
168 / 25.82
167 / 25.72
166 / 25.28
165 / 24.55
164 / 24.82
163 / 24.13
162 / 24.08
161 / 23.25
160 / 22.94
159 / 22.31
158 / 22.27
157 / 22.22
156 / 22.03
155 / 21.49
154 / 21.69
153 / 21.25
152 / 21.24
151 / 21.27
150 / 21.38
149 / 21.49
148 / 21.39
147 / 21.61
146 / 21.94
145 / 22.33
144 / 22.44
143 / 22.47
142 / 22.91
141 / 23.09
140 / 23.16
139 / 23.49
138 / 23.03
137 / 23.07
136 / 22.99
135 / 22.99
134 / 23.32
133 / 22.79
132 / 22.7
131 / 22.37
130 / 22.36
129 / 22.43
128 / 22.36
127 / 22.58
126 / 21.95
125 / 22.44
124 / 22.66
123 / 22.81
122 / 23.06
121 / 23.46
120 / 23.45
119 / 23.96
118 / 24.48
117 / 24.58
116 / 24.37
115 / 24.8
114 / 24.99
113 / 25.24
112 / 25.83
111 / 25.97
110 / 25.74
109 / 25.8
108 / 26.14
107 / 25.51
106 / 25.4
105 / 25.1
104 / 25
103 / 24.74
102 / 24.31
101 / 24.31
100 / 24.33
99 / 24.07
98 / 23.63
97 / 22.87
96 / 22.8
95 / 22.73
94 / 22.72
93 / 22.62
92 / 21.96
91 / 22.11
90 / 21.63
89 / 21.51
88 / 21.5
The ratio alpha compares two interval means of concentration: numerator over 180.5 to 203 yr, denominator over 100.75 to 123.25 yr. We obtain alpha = 0.8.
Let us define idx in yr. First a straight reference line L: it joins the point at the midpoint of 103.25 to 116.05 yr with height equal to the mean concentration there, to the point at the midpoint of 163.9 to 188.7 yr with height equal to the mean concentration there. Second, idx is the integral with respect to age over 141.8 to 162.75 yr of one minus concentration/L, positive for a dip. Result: 1.64 yr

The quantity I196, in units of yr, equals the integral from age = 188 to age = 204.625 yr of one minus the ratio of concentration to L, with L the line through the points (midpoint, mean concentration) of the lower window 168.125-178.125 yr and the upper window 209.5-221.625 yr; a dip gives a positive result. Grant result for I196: 2.7 yr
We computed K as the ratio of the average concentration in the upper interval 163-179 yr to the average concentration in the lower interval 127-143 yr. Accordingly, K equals 1.08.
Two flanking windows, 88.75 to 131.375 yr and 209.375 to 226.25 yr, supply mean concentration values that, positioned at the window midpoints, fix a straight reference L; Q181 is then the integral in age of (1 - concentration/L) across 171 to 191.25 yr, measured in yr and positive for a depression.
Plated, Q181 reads 2.1 yr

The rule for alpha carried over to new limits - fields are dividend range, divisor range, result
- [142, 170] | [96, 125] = 0.94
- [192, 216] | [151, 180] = 0.92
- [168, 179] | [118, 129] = 1.06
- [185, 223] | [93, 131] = 0.93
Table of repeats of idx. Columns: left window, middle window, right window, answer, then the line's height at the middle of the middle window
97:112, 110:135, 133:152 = 0.2 yr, 23.8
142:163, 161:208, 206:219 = 1.3 yr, 23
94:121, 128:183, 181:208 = -1.3 yr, 22.5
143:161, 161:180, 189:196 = -2.7 yr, 21.3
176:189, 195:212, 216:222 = 2.1 yr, 24.2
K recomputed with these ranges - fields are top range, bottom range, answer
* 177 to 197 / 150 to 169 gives 0.91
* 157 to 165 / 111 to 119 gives 0.94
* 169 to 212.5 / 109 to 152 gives 0.94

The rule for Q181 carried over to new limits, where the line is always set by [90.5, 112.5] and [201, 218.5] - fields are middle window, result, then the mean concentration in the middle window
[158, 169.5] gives -0.4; 24.3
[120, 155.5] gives 2.1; 22.4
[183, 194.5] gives 1.3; 20.6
